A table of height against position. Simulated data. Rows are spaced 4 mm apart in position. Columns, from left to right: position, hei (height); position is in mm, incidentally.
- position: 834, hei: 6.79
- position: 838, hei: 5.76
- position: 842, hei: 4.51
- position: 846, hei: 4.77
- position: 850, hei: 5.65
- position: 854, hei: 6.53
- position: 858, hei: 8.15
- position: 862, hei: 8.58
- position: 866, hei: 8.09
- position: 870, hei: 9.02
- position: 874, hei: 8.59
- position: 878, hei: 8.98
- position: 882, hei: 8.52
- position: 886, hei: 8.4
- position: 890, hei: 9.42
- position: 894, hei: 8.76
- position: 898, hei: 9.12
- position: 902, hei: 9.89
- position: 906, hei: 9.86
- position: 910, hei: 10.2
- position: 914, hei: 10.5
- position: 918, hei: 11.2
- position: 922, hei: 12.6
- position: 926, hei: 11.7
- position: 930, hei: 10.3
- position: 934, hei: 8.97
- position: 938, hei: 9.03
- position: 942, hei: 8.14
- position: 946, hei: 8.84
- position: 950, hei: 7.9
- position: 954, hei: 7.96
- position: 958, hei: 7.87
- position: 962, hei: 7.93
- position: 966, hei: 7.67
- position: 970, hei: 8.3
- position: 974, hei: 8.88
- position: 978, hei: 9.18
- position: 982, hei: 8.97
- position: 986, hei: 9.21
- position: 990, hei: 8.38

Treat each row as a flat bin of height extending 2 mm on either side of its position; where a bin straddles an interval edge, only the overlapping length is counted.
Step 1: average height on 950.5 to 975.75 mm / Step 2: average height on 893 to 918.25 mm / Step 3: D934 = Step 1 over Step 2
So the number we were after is 0.82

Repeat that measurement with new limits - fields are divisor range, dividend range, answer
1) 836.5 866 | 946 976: 1.27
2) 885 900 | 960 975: 0.91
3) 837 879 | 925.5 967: 1.22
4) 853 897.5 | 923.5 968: 1.03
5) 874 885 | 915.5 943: 1.19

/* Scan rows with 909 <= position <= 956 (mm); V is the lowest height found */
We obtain 7.9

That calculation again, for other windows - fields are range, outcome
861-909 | 8.09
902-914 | 9.86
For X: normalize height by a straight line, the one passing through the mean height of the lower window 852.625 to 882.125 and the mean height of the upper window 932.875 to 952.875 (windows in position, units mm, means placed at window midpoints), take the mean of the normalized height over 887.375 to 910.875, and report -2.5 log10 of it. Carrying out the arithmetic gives -0.13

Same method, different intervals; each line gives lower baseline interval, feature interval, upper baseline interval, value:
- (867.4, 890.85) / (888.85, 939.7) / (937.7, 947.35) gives -0.169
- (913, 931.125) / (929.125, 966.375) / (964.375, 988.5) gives 0.196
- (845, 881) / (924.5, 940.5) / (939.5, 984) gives -0.210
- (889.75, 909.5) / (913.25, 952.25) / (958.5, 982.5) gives -0.102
